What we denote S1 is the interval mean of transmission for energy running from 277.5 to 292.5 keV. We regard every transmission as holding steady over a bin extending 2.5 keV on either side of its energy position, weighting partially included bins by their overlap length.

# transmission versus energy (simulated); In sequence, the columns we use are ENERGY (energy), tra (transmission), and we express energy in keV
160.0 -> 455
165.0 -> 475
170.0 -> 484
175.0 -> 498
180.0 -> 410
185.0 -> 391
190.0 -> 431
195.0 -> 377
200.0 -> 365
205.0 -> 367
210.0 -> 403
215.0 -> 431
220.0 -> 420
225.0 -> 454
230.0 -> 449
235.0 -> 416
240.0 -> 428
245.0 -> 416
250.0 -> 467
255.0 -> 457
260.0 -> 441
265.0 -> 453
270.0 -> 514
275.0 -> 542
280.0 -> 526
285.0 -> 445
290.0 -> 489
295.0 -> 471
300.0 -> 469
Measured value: 487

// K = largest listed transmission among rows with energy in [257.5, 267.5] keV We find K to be 453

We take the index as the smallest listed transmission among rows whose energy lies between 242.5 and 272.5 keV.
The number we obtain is 416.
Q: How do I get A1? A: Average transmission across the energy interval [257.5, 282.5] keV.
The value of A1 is 495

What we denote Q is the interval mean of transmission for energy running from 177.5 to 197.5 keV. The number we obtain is 402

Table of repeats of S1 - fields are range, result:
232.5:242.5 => 422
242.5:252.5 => 442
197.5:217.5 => 392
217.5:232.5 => 441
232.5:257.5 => 437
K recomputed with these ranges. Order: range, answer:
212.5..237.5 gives 454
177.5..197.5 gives 431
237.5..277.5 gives 542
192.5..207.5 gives 377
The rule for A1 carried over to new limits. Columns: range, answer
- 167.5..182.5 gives 464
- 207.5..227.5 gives 427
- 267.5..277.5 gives 528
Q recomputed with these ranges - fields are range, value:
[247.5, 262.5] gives 455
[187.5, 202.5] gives 391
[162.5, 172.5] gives 480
